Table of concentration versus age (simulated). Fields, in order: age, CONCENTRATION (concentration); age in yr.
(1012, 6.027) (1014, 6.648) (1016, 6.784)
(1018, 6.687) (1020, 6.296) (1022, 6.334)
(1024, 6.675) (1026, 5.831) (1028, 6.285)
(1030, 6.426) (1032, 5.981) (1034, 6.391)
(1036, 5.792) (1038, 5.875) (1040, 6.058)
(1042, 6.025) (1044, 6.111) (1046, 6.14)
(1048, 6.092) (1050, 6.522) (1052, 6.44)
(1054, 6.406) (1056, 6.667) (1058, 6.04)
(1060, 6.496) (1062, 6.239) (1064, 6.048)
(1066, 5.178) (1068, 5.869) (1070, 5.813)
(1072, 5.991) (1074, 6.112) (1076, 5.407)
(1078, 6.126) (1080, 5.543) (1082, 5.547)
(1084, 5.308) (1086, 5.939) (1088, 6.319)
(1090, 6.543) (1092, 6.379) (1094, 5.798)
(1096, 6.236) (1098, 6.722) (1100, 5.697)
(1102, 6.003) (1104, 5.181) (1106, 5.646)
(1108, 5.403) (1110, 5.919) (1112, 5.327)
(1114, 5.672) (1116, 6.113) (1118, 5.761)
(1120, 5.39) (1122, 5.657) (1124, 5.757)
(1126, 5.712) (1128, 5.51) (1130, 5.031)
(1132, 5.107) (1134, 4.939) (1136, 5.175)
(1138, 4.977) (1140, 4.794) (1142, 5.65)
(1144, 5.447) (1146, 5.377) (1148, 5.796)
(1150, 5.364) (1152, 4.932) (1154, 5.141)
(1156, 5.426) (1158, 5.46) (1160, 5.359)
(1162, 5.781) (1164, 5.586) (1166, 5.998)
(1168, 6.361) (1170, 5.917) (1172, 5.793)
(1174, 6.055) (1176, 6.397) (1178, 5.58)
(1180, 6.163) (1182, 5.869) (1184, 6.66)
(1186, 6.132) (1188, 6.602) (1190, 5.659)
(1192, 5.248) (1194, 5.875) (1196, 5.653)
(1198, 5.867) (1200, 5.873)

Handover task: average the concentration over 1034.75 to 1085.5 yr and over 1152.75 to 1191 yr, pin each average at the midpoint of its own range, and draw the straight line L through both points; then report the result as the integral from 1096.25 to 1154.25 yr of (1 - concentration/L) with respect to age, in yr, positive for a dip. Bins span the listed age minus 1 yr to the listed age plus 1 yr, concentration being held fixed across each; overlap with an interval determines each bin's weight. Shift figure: 4.2 yr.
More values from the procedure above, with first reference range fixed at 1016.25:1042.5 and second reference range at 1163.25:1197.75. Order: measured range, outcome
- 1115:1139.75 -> 2.67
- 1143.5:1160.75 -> 1.88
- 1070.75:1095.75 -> 0.85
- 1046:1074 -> 0.16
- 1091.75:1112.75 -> 0.93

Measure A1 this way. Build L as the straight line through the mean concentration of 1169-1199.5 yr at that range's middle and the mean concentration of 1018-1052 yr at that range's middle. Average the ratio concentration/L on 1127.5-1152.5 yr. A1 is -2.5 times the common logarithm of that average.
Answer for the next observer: 0.15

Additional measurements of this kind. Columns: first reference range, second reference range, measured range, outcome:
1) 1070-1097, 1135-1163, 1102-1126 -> 0.003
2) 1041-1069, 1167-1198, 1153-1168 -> 0.081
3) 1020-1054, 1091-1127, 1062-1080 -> 0.033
